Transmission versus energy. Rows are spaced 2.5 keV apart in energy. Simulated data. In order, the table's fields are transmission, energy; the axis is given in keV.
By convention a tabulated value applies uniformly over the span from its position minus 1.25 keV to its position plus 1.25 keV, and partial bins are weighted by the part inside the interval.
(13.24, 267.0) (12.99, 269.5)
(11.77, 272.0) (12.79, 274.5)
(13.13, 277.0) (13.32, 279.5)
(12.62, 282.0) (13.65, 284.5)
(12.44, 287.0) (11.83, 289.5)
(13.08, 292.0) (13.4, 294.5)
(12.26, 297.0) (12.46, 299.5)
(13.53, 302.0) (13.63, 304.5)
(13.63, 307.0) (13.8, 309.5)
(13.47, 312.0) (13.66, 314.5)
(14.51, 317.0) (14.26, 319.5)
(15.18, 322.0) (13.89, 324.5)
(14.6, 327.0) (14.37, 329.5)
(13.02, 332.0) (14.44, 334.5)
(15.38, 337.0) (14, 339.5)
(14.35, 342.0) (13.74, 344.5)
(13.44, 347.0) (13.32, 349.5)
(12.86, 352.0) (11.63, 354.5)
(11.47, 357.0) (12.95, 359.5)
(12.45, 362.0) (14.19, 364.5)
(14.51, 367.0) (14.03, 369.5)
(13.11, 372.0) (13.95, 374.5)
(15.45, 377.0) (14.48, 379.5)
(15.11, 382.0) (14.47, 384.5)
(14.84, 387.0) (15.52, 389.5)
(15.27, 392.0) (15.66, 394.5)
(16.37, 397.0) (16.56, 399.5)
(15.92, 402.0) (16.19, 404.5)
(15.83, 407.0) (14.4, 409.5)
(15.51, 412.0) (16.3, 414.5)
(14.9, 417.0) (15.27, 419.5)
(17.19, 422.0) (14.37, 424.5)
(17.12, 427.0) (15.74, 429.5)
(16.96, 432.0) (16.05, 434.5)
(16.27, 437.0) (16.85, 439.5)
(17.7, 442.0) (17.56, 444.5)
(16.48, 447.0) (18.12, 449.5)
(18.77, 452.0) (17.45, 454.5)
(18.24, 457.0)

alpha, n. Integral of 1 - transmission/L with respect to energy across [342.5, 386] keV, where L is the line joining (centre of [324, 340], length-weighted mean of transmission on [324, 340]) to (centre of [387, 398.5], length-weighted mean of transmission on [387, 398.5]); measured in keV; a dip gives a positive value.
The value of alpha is 4.01 keV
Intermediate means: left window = 14.3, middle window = 13.6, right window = 15.6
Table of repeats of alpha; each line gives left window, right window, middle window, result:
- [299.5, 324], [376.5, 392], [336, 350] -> 0.3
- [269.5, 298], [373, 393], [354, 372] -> 1.7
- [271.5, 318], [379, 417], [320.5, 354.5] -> 0.3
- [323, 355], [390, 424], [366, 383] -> 0.5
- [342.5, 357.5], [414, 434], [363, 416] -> -2.1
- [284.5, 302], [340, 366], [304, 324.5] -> -1.9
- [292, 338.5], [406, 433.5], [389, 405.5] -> -0.6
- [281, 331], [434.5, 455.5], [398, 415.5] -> 0.5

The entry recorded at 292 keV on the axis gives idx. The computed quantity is 13.08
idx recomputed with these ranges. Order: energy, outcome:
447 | 16.48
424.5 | 14.37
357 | 11.47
